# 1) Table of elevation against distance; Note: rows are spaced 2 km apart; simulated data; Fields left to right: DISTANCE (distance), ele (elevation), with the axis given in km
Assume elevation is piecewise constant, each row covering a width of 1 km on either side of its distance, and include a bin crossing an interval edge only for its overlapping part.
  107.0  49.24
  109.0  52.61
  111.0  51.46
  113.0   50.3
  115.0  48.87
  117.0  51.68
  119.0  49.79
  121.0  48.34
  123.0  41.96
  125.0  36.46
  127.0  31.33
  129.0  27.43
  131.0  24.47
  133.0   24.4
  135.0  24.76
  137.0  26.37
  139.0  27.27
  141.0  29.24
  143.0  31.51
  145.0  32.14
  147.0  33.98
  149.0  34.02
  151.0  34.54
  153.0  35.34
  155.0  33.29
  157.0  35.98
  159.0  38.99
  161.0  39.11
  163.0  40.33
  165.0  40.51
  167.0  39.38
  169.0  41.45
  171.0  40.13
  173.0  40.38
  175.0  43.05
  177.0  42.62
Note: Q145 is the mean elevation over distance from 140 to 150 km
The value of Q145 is 32.2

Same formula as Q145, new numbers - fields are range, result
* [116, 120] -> 50.7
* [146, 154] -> 34.5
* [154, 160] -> 36.1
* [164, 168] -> 39.9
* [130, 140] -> 25.5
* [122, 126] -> 39.2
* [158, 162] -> 39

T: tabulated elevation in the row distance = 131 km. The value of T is 24.47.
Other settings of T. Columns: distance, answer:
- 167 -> 39.38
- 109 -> 52.61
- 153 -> 35.34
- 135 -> 24.76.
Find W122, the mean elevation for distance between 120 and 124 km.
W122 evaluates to 45.2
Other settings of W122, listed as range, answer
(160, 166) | 40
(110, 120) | 50.4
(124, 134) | 28.8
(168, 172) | 40.8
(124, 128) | 33.9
